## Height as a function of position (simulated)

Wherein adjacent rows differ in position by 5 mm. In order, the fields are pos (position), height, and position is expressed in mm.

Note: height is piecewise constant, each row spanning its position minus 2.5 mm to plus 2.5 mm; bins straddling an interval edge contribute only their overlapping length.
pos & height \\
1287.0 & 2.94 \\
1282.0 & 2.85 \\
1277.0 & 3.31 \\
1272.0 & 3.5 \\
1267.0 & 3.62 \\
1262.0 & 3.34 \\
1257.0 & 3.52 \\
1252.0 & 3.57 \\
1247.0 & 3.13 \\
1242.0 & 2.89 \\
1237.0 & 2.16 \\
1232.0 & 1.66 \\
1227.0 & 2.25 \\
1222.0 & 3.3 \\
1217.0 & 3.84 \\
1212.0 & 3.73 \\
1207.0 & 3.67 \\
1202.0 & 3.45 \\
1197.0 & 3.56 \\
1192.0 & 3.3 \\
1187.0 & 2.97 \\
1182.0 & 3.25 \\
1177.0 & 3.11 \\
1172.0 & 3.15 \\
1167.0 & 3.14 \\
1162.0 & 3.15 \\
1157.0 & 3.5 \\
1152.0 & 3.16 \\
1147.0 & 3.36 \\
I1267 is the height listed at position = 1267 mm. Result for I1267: 3.62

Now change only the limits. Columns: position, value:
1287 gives 2.94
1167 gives 3.14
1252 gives 3.57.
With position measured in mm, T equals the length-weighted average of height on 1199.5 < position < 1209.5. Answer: 3.56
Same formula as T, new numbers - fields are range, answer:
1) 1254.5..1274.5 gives 3.5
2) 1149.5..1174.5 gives 3.22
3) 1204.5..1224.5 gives 3.64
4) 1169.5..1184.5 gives 3.17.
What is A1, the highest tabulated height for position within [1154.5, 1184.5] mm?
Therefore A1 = 3.5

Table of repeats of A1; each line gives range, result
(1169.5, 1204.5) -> 3.56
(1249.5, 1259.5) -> 3.57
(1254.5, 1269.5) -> 3.62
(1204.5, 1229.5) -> 3.84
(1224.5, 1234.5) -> 2.25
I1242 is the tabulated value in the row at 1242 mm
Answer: 2.89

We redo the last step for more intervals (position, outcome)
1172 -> 3.15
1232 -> 1.66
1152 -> 3.16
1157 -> 3.5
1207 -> 3.67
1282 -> 2.85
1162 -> 3.15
